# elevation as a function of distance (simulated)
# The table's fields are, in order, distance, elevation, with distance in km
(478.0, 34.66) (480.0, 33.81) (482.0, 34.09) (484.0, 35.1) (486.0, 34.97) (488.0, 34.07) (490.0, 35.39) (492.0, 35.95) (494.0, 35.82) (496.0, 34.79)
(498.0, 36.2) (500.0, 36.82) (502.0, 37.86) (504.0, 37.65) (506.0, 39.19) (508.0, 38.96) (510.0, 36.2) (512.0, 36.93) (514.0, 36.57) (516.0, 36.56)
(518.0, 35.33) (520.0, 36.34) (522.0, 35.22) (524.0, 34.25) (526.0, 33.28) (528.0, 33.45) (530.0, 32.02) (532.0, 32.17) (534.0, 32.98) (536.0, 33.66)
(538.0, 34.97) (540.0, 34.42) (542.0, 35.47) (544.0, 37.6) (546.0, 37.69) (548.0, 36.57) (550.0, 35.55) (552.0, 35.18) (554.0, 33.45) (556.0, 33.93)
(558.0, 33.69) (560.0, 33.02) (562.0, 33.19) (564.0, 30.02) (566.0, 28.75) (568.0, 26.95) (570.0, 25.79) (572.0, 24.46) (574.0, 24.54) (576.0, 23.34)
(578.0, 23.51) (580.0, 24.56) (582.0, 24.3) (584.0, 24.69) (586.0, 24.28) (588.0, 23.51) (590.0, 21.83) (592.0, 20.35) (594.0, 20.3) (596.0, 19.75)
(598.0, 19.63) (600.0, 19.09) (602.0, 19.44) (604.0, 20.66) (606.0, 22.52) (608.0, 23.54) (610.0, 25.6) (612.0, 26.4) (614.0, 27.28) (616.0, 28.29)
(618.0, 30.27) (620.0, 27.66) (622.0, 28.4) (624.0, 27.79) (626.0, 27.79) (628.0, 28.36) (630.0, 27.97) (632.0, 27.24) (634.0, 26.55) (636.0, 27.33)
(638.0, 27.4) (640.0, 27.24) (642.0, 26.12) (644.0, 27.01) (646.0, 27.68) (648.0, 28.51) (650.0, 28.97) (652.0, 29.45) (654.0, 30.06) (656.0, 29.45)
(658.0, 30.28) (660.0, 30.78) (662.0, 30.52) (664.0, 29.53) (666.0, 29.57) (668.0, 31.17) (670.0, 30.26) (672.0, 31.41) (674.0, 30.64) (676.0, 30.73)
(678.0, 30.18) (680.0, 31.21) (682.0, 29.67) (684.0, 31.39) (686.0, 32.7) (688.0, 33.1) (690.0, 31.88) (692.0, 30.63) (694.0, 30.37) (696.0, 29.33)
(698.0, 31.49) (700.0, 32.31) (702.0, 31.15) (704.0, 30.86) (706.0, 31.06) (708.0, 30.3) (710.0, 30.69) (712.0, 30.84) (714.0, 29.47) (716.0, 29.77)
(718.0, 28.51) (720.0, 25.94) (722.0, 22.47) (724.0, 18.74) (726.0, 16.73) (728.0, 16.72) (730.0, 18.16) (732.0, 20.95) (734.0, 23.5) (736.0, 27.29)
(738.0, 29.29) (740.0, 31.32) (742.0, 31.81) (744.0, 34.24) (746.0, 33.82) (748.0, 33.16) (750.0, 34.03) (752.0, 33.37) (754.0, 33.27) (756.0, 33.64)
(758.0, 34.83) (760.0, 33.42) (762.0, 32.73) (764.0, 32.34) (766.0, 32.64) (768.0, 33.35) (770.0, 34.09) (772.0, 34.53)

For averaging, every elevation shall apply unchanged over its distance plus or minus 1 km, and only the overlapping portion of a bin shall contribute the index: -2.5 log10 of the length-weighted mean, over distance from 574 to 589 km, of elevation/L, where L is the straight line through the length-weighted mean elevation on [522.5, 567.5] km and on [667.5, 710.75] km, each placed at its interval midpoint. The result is 0.35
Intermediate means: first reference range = 33.8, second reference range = 31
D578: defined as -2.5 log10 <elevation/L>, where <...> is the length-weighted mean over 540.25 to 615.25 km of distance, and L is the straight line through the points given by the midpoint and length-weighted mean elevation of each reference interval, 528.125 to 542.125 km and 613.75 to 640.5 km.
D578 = 0.15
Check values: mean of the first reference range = 33.5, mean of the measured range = 27.1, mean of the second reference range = 27.9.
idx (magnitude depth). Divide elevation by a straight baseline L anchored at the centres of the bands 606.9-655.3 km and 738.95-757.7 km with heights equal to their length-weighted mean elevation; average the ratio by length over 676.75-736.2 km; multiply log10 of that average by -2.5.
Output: 0.12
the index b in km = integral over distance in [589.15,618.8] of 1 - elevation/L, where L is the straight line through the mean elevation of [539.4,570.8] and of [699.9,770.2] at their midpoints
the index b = 8.5 km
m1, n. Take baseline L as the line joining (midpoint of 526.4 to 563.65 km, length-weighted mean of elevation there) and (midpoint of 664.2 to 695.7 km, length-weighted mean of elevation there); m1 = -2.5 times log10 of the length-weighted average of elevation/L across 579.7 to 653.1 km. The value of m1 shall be 0.27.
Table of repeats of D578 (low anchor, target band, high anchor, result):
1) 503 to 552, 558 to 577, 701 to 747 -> 0.20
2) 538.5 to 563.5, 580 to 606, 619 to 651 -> 0.40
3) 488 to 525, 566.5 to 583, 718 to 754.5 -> 0.33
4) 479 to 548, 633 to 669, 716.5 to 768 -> 0.09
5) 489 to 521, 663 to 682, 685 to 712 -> 0.05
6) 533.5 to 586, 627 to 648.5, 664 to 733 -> 0.08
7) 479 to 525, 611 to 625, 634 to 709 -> 0.14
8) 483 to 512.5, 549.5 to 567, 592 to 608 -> -0.22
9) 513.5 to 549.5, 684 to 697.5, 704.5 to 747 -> -0.11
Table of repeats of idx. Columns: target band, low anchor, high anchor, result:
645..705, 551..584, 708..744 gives -0.146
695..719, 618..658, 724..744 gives -0.202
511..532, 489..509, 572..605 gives -0.054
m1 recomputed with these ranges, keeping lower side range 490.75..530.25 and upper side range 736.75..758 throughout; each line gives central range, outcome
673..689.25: 0.08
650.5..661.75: 0.14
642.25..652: 0.22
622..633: 0.23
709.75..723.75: 0.20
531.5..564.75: 0.04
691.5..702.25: 0.09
